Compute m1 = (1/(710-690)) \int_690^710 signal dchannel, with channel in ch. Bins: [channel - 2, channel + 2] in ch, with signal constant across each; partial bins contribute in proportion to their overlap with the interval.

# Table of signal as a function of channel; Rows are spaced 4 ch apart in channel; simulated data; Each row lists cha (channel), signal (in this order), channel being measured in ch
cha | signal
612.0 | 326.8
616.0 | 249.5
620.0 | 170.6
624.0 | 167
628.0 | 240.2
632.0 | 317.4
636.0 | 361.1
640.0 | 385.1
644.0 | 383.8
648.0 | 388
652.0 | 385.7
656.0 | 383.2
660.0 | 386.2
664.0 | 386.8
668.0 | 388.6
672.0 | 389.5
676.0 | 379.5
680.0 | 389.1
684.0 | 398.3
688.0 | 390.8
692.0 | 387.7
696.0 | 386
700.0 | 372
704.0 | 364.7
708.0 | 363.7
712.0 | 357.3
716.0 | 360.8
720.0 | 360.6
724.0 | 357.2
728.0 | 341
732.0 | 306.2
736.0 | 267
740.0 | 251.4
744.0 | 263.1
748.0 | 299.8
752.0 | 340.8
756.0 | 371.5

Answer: 375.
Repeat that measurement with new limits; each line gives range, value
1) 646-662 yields 386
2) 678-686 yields 394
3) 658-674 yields 388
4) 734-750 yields 270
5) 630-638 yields 339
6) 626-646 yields 338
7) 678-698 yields 390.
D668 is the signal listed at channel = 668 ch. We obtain 388.6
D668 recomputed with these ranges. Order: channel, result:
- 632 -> 317.4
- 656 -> 383.2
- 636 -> 361.1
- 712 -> 357.3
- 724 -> 357.2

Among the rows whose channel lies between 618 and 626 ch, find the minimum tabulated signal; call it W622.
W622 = 167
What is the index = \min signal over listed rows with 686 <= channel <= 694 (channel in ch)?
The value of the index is 387.7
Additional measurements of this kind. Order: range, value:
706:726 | 357.2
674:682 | 379.5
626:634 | 240.2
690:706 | 364.7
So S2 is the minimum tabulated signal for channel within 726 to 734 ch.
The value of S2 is 306.2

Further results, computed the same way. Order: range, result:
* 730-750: 251.4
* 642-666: 383.2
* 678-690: 389.1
